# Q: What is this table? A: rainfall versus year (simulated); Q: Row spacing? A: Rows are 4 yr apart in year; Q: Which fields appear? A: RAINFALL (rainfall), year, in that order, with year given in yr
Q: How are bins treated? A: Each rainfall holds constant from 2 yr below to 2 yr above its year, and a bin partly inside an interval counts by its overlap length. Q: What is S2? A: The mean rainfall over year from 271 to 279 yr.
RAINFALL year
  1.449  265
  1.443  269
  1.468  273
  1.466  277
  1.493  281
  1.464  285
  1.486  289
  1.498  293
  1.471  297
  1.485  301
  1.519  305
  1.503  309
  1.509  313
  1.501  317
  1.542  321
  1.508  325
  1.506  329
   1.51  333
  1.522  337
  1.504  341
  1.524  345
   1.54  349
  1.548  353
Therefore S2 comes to 1.47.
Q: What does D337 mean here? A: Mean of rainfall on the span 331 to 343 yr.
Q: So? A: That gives 1.51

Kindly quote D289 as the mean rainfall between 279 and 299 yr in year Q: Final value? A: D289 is 1.48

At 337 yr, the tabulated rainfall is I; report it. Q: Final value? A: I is 1.522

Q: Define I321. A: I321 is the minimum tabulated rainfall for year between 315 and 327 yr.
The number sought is 1.501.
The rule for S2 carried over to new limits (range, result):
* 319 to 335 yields 1.52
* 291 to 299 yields 1.48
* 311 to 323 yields 1.52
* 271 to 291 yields 1.48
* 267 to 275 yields 1.46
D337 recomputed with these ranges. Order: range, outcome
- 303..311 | 1.51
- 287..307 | 1.49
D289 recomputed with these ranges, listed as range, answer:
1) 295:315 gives 1.5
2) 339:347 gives 1.51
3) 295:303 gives 1.48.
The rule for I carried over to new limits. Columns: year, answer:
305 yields 1.519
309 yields 1.503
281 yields 1.493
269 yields 1.443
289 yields 1.486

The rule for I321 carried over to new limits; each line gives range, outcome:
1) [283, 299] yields 1.464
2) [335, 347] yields 1.504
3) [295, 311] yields 1.471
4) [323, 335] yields 1.506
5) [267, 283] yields 1.443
